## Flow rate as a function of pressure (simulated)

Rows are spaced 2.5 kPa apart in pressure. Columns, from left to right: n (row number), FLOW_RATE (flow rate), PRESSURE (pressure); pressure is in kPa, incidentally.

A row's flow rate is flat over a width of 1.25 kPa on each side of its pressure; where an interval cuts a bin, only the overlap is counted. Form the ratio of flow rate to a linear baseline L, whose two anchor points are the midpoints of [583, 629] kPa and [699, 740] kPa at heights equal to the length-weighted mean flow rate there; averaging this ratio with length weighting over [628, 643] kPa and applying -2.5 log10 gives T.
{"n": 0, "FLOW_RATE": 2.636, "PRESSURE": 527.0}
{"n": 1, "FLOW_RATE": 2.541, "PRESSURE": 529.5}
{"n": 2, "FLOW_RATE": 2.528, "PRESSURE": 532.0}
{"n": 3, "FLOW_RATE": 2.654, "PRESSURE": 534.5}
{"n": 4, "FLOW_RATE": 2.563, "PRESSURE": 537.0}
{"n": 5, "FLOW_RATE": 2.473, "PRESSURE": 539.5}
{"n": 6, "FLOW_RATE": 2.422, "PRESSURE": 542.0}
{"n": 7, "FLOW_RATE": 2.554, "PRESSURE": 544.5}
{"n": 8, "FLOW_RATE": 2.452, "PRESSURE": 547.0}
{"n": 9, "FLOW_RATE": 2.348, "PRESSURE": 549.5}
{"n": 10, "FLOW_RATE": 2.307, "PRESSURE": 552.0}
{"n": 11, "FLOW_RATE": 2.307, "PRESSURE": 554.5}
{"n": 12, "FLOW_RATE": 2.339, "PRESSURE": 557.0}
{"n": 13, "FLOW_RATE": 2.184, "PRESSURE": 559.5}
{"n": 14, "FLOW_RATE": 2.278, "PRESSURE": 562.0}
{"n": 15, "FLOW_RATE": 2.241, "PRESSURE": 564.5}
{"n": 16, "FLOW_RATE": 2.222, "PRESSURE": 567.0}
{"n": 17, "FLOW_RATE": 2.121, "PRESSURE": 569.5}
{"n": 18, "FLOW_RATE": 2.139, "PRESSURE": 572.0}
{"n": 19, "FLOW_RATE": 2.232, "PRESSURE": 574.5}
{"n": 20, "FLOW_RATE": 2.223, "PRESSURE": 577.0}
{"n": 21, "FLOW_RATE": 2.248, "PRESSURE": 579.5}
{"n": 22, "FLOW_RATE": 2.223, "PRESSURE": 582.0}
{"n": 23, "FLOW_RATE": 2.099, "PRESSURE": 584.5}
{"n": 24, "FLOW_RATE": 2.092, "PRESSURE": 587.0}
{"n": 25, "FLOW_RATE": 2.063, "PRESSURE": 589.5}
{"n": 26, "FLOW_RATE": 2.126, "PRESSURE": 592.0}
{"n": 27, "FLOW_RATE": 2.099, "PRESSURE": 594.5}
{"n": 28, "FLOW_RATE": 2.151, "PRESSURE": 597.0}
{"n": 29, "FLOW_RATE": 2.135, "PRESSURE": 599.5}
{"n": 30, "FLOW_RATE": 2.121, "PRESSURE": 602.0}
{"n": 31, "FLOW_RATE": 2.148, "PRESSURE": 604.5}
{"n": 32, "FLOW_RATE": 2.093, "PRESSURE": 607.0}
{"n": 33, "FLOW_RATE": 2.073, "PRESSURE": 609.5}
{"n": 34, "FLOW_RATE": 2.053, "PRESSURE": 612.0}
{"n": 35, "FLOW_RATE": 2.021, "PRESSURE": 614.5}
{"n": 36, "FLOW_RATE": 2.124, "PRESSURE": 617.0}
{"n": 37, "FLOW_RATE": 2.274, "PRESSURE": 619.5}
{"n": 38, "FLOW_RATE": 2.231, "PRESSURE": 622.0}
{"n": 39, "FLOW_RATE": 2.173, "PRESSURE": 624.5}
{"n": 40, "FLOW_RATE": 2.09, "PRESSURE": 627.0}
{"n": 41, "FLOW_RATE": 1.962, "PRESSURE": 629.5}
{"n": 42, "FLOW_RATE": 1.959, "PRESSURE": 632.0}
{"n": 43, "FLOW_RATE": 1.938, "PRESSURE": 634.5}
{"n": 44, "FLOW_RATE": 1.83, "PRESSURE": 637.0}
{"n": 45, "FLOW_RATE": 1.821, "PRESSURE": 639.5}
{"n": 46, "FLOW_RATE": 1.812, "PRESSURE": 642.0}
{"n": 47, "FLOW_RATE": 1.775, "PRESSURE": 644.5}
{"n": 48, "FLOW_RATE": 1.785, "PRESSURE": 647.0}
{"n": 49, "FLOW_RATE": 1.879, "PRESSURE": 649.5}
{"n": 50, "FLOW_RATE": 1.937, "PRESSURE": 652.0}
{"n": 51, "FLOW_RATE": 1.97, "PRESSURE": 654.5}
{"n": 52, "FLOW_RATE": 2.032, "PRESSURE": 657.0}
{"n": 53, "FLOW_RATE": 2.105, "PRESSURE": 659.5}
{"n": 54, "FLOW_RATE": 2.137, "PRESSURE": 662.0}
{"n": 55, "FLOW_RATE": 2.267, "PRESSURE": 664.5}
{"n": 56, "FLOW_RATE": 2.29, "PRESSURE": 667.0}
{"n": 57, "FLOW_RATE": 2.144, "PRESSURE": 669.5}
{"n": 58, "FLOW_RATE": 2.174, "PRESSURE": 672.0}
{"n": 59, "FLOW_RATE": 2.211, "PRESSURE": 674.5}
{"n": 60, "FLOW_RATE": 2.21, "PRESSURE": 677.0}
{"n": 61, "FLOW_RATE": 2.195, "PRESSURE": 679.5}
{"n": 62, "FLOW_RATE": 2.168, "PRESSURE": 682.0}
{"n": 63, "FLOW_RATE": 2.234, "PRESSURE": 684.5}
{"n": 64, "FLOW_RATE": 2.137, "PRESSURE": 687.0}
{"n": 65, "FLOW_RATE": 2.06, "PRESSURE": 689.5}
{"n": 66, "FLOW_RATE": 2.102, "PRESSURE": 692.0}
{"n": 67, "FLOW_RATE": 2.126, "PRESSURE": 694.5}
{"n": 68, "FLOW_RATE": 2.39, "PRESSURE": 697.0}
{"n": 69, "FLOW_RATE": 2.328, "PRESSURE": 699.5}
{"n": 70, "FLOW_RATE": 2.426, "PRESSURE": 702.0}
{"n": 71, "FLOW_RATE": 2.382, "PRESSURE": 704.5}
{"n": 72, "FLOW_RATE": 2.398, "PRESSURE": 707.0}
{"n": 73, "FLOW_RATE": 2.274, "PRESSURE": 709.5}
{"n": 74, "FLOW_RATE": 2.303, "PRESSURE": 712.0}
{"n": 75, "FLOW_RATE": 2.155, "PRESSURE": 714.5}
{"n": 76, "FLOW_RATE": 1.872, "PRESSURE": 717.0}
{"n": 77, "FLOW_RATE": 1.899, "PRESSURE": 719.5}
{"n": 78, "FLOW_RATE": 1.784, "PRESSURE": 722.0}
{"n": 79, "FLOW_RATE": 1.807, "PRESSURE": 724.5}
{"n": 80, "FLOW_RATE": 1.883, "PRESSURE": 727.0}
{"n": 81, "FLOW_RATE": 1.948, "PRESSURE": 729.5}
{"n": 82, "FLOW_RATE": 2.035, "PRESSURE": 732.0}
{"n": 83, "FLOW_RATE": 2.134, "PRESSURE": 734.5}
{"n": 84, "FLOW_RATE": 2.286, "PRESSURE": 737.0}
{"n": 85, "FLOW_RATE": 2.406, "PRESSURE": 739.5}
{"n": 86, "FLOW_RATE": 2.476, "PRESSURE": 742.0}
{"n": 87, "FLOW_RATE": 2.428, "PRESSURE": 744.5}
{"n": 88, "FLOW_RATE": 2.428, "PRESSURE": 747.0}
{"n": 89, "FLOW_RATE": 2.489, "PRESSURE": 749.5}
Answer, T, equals 0.12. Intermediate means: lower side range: 2.12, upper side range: 2.13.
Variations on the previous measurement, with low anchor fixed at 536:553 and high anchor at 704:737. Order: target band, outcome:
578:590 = 0.101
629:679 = 0.099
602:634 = 0.095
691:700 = -0.055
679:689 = -0.013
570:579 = 0.088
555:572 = 0.083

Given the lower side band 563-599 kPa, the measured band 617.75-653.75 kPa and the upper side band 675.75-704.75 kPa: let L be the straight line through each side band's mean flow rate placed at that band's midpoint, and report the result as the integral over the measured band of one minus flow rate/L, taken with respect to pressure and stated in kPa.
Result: 3.76 kPa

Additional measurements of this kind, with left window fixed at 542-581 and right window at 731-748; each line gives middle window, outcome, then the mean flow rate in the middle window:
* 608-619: 1.01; 2.08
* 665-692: 1.45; 2.18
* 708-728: 2.67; 2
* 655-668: 0.84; 2.15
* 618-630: 0.72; 2.16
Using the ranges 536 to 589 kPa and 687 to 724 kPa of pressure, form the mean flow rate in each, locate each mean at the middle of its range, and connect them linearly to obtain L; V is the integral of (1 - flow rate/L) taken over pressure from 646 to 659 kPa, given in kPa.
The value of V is 1.6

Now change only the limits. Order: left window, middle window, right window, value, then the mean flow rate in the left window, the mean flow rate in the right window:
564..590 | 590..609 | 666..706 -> 0.56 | 2.17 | 2.22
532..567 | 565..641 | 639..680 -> 4.12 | 2.39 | 2.05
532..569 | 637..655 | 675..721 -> 3.31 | 2.38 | 2.2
